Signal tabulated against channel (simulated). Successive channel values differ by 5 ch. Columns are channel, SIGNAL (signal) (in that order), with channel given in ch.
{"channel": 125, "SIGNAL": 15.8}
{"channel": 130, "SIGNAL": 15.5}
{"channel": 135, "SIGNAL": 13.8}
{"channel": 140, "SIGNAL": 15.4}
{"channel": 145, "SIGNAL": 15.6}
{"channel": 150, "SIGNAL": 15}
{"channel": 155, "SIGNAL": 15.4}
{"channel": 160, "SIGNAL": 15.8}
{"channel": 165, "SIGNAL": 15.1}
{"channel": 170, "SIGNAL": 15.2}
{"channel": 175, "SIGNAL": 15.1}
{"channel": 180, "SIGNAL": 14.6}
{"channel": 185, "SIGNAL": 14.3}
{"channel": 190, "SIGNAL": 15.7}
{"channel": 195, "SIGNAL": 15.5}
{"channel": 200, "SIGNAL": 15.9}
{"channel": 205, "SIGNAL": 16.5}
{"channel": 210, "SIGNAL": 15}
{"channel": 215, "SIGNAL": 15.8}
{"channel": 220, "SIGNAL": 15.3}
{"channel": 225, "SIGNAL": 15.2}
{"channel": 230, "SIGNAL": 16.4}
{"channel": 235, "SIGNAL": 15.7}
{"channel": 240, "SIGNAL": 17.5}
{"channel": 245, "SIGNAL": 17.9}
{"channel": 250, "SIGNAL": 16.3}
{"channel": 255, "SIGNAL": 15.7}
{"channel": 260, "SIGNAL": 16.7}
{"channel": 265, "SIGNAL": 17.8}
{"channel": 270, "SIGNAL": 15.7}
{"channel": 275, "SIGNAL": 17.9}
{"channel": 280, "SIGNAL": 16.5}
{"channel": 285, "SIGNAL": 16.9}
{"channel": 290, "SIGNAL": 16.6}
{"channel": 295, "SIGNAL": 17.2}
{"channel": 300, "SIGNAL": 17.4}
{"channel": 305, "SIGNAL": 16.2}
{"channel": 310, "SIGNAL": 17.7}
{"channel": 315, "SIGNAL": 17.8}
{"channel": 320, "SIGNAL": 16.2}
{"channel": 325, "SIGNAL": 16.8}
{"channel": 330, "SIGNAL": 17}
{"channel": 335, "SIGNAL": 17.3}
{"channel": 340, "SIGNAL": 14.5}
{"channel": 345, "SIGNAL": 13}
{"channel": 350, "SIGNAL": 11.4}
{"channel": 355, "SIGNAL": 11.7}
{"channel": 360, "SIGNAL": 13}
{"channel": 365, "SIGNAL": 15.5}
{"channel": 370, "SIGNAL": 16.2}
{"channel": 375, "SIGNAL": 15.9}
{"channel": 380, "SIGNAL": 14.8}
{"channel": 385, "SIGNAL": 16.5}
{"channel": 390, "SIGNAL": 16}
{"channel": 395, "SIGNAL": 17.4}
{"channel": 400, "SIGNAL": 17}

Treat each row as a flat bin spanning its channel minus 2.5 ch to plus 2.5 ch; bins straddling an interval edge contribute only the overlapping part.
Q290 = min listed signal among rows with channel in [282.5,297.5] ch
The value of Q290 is 16.6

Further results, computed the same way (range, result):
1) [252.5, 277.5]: 15.7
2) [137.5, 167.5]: 15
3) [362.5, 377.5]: 15.5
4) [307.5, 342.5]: 14.5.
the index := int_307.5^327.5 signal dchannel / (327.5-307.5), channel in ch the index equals 17.1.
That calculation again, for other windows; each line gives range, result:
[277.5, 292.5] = 16.7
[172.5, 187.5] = 14.7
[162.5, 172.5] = 15.2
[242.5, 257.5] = 16.6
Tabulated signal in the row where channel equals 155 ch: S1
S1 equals 15.4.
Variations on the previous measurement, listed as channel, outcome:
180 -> 14.6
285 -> 16.9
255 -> 15.7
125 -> 15.8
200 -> 15.9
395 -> 17.4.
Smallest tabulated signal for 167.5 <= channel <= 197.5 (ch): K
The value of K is 14.3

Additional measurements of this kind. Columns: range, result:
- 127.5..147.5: 13.8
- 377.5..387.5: 14.8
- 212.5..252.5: 15.2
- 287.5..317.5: 16.2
